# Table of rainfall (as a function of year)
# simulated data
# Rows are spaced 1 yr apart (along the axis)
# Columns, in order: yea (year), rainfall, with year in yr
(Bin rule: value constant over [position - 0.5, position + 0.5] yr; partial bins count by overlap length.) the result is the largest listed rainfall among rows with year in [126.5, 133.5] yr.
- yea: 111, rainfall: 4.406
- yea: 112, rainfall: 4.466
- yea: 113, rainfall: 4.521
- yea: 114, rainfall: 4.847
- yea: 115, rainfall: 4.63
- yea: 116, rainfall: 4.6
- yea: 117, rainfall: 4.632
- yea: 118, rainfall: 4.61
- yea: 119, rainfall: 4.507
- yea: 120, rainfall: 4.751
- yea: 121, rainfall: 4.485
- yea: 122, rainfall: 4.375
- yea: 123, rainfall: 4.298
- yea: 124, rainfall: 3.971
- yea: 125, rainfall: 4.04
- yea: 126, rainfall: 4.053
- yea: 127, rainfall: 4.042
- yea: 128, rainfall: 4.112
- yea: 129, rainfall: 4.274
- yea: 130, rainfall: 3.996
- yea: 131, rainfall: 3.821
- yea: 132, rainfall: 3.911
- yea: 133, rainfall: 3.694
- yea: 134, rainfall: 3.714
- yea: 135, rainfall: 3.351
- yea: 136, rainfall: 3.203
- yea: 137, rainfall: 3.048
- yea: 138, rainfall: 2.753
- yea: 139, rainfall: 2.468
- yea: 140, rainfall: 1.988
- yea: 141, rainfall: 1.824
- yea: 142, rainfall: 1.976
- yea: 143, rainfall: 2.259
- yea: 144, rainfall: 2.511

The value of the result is 4.274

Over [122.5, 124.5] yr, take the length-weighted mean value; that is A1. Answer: 4.13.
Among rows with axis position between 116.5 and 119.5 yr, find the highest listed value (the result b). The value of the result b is 4.632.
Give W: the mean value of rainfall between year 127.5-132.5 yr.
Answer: 4.02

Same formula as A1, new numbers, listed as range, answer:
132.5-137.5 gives 3.4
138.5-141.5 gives 2.09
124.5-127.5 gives 4.04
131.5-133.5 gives 3.8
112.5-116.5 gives 4.65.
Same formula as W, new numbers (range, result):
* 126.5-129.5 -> 4.14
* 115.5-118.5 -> 4.61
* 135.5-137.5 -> 3.13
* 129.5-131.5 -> 3.91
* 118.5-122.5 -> 4.53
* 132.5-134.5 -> 3.7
